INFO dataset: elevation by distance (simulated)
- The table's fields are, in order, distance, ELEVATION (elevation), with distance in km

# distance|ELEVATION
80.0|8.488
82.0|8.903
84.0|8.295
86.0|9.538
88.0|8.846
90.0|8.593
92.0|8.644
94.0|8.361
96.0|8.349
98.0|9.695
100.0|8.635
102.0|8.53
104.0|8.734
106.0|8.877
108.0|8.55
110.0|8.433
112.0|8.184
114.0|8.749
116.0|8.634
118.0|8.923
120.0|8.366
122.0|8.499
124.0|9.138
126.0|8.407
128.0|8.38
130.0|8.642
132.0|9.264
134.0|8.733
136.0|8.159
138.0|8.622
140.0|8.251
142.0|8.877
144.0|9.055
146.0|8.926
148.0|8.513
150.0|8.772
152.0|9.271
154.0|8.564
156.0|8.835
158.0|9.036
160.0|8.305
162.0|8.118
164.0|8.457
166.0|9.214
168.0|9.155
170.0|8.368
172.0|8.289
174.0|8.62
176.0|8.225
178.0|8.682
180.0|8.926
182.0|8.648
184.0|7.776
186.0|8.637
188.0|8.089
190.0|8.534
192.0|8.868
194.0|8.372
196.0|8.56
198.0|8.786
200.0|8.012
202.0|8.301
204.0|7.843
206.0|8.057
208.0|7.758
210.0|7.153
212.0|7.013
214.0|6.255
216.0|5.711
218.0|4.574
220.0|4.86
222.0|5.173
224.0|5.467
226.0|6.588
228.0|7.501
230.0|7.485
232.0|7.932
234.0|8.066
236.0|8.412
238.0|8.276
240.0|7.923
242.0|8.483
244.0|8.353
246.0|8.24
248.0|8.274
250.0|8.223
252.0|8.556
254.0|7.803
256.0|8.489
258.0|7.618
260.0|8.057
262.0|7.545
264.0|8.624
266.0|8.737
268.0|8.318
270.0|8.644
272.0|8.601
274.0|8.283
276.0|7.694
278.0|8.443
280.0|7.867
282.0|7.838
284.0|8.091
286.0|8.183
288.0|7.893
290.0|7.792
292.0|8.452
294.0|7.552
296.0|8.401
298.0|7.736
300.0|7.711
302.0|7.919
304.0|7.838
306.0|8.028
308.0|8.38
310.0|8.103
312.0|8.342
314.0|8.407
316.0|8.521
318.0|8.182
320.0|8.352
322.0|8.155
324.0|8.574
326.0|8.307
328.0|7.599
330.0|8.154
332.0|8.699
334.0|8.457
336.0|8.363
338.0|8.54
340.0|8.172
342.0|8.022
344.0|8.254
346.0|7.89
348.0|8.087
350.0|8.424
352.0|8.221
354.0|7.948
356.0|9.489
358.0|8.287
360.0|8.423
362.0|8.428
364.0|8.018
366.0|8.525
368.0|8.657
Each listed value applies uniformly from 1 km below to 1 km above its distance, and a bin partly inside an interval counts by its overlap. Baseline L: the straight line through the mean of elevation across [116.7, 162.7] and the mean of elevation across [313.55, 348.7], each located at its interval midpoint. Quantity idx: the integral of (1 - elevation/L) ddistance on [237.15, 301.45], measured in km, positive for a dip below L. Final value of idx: 1.9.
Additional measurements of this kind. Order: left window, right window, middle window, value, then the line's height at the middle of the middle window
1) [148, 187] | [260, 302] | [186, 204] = 0.2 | 8.5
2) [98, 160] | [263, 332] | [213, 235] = 5.4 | 8.4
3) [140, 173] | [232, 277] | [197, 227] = 6.0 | 8.44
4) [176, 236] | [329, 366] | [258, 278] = -0.9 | 7.88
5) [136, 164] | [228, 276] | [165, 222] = 4.2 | 8.47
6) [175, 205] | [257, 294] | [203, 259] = 6.2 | 8.28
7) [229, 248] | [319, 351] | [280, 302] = 0.6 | 8.2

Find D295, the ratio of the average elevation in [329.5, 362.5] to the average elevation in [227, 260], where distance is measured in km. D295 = 1.0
